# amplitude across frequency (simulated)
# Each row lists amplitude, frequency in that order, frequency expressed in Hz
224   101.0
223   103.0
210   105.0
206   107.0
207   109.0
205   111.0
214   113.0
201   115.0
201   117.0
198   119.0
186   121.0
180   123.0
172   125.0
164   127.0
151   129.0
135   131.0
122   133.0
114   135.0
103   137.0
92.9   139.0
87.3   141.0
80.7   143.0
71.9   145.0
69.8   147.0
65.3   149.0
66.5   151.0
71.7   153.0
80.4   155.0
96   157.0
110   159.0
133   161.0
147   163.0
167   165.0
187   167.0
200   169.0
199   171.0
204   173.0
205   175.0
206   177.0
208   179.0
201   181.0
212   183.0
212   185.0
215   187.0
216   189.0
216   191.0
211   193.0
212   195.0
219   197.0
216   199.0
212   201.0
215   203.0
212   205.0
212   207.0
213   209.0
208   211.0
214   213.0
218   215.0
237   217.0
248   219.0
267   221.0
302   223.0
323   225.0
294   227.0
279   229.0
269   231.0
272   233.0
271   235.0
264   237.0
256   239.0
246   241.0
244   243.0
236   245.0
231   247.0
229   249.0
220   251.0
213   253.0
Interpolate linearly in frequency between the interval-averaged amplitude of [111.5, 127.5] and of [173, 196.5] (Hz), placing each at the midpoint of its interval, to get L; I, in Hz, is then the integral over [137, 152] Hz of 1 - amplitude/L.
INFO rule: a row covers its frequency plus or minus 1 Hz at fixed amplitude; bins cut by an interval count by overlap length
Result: 9.1 Hz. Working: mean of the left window 191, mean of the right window 210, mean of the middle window 78.1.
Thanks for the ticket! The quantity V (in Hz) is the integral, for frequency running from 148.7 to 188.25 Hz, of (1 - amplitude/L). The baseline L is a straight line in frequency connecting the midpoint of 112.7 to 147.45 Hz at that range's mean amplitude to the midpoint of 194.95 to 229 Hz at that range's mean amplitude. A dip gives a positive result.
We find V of 6.0 Hz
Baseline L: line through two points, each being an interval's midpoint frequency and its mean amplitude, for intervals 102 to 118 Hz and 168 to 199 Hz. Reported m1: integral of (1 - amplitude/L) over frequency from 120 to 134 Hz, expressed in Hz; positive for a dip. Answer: 3.4 Hz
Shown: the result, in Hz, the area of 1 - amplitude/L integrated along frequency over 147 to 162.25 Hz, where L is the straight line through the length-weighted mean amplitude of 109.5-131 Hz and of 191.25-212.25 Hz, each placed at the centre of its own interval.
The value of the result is 8.4 Hz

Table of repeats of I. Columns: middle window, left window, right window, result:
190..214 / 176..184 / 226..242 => 1.9 Hz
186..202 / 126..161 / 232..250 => -3.4 Hz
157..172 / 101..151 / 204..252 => 2.4 Hz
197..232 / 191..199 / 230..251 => -1.9 Hz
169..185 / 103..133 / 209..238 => 1.6 Hz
